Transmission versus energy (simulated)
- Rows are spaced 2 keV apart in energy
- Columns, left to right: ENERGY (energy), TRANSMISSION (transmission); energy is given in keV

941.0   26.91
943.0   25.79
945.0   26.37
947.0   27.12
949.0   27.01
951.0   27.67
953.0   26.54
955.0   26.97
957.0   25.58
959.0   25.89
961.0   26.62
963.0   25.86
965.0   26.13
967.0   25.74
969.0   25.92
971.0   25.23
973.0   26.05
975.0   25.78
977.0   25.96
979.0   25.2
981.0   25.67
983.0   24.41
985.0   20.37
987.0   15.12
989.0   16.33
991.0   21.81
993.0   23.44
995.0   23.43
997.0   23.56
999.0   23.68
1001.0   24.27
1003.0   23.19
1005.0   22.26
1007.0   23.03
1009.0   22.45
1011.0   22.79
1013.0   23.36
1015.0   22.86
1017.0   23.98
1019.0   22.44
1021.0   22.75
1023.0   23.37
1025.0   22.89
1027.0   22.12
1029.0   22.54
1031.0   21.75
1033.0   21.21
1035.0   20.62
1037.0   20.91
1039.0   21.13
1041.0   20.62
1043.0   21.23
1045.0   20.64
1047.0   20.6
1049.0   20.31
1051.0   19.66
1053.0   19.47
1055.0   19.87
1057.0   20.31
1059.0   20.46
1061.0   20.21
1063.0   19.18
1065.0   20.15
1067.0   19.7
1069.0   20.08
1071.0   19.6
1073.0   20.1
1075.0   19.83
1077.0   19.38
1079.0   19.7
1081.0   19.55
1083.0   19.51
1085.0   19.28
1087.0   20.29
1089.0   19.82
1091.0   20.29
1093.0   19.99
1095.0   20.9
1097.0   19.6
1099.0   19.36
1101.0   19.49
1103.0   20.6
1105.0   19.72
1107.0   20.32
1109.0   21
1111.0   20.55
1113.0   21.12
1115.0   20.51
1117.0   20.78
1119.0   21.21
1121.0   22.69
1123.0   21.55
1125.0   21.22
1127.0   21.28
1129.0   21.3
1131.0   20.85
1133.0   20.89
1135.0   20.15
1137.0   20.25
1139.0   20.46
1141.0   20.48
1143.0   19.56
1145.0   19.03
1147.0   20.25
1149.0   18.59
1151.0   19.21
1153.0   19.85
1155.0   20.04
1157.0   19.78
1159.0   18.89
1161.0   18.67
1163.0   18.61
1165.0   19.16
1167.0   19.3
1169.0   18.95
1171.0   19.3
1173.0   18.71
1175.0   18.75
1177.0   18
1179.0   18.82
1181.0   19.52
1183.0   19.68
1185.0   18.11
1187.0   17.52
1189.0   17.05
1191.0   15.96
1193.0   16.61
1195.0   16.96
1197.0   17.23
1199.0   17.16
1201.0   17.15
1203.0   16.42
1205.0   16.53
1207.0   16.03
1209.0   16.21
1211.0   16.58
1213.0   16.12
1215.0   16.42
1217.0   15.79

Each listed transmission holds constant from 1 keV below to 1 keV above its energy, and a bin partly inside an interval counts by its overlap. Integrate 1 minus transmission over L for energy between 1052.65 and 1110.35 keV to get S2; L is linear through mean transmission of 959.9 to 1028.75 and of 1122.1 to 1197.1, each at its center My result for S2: 3.5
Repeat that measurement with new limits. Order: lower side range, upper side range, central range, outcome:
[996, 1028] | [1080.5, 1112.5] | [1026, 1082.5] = 3.07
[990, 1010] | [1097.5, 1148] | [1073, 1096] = 1.60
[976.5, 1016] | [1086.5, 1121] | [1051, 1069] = 1.17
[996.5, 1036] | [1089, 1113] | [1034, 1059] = 1.59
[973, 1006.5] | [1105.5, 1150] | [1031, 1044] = 0.64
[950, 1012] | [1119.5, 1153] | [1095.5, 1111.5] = 0.86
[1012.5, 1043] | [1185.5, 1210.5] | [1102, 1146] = -3.73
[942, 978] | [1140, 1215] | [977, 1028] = 4.13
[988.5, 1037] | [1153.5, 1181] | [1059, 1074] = 1.00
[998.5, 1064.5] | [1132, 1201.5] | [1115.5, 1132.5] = -1.37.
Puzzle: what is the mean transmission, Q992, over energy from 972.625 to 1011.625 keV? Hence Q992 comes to 22.9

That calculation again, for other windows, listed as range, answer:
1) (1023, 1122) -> 20.5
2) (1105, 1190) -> 19.8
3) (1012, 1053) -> 21.7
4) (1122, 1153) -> 20.3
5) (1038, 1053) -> 20.5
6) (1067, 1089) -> 19.7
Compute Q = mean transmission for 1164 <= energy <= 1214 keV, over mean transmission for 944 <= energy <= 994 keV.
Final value 0.71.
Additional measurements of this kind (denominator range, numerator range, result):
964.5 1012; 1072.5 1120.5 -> 0.86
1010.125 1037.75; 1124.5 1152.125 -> 0.90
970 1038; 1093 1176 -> 0.88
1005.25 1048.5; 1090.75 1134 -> 0.94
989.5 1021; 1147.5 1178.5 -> 0.83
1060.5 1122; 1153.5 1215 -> 0.89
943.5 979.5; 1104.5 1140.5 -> 0.80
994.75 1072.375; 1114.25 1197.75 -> 0.90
